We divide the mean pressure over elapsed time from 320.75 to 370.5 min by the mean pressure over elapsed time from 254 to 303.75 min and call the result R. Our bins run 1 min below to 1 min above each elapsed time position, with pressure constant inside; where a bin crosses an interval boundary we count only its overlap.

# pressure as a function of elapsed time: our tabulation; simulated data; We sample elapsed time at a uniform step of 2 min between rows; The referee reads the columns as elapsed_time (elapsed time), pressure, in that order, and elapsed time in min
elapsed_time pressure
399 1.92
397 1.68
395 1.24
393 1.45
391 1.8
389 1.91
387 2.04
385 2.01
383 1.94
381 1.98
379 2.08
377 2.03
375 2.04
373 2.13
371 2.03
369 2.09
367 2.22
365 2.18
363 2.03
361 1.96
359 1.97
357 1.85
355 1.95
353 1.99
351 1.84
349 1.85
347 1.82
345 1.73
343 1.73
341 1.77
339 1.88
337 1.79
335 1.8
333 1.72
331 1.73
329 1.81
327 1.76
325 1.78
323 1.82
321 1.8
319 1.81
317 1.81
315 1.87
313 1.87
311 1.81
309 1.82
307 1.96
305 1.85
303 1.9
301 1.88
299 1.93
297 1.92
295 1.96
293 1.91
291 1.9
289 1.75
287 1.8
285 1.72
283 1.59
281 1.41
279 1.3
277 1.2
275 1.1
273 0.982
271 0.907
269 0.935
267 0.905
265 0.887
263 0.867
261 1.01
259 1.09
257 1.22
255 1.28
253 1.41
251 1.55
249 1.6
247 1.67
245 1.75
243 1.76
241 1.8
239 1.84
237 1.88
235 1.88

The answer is 1.33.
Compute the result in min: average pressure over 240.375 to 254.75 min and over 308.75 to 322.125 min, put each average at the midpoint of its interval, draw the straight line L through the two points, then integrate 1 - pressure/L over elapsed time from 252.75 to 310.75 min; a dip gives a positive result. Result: 9.0 min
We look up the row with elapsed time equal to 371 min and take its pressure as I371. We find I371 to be 2.03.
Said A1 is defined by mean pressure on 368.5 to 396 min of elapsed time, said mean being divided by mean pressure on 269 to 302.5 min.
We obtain 1.2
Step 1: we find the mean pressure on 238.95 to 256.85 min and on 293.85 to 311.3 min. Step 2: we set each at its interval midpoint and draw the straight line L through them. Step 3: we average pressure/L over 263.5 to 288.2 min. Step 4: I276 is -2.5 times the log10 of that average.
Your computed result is 0.39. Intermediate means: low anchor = 1.6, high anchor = 1.9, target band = 1.22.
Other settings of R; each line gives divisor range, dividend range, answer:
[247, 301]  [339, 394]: 1.38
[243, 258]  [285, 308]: 1.24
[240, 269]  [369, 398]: 1.42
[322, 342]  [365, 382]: 1.17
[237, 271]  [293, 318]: 1.39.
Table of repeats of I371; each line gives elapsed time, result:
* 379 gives 2.08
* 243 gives 1.76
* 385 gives 2.01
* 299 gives 1.93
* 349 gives 1.85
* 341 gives 1.77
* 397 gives 1.68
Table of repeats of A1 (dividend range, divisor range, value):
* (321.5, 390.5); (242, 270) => 1.50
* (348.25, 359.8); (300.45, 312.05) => 1.02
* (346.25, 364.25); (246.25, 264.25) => 1.49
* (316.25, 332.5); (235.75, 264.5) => 1.21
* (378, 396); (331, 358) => 1.00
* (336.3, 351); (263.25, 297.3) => 1.29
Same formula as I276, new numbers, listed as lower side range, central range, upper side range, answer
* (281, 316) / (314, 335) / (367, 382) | 0.072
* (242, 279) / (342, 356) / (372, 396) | -0.087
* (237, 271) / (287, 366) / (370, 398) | -0.134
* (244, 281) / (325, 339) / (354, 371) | 0.002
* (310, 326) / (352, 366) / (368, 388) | -0.012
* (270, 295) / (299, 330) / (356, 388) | -0.100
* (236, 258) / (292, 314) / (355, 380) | -0.045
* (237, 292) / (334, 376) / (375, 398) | -0.124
